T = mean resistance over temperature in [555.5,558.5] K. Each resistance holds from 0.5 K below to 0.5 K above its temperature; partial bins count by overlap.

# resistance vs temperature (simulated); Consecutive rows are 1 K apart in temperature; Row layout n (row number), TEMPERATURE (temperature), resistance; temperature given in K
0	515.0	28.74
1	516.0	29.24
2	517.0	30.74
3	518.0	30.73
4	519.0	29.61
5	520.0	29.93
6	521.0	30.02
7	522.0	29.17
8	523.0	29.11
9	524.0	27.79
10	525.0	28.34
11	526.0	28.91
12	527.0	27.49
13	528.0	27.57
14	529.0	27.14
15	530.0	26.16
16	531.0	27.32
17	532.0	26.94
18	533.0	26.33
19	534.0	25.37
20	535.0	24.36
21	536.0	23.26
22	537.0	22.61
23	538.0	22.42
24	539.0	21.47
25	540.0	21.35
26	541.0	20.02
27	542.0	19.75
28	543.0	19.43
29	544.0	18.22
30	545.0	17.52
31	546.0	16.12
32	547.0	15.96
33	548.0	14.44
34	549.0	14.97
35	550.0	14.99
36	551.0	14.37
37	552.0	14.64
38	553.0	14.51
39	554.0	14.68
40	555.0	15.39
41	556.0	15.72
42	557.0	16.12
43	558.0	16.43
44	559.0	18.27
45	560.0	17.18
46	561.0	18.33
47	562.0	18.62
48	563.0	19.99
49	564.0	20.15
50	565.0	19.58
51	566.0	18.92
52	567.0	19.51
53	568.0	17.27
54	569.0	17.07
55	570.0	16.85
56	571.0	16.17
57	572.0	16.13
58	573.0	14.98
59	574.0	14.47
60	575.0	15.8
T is 16.1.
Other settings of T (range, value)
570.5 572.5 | 16.1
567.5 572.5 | 16.7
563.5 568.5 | 19.1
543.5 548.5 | 16.5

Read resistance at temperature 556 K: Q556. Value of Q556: 15.72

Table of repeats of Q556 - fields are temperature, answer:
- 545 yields 17.52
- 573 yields 14.98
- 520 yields 29.93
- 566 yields 18.92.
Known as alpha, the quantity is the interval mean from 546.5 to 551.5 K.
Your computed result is 14.9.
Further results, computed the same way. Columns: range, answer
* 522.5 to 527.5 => 28.3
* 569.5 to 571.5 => 16.5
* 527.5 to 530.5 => 27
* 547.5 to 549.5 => 14.7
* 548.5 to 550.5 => 15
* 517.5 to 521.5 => 30.1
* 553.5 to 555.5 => 15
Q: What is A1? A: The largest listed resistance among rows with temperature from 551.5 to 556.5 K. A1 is 15.72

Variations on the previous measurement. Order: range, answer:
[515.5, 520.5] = 30.74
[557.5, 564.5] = 20.15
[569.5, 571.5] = 16.85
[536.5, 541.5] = 22.61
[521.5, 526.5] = 29.17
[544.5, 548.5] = 17.52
